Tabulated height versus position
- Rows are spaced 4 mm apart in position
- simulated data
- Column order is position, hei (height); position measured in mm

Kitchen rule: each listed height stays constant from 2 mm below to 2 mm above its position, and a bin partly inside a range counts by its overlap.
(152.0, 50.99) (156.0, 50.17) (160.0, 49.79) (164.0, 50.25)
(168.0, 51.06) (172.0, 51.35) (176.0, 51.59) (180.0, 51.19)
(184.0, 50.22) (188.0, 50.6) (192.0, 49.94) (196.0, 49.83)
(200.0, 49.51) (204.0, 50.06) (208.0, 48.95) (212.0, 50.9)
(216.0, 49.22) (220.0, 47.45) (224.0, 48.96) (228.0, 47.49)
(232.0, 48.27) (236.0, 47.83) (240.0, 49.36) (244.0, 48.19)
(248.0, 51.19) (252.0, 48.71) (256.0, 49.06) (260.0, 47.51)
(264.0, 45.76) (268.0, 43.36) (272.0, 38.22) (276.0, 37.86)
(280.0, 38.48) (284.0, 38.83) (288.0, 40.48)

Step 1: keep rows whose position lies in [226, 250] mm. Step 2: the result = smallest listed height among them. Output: 47.49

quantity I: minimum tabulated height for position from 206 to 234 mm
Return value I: 47.45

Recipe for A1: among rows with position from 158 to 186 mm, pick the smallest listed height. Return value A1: 49.79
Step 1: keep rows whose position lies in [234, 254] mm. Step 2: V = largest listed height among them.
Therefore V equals 51.19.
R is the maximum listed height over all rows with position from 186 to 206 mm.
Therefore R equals 50.6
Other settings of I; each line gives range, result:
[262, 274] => 38.22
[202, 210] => 48.95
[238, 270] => 43.36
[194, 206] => 49.51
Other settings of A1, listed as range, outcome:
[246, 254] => 48.71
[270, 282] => 37.86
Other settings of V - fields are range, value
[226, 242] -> 49.36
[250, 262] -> 49.06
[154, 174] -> 51.35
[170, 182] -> 51.59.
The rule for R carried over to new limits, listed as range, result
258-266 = 47.51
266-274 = 43.36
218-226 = 48.96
